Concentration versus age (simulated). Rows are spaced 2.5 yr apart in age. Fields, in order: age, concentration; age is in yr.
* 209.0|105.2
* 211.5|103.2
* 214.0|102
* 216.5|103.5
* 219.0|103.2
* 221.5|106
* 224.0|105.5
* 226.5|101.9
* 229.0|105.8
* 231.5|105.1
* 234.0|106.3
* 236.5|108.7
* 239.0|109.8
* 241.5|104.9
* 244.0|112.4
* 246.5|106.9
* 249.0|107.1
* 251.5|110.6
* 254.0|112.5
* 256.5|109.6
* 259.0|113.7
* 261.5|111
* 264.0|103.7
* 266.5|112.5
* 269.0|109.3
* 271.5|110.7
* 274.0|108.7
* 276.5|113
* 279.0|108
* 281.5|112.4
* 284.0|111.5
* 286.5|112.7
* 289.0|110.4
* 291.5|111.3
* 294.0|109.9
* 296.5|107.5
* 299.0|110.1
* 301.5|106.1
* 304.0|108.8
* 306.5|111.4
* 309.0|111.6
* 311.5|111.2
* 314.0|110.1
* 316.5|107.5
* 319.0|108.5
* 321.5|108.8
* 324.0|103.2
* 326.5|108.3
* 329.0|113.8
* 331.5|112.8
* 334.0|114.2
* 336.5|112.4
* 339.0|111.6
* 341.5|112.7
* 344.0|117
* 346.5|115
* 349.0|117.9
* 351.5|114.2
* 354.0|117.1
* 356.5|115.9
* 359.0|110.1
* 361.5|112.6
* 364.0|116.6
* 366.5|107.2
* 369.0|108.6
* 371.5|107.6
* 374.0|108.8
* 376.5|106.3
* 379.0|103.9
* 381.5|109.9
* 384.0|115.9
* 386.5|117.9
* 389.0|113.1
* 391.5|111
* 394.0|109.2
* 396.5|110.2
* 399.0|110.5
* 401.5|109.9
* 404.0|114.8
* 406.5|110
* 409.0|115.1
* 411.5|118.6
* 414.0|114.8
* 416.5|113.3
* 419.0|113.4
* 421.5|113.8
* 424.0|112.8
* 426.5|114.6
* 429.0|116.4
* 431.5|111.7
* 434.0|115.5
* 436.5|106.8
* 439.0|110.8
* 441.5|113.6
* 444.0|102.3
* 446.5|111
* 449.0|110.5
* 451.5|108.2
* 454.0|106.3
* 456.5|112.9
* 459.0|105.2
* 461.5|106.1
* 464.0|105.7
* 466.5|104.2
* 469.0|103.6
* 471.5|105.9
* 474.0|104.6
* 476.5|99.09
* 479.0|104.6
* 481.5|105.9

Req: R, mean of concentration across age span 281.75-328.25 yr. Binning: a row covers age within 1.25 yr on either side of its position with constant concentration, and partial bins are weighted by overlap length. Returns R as 109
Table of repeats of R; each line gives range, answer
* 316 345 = 111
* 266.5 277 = 110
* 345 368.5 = 114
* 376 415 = 112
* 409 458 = 112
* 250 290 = 111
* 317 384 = 111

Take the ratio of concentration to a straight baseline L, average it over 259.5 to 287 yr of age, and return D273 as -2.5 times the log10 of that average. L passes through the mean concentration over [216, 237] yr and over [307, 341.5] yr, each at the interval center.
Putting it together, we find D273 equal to -0.027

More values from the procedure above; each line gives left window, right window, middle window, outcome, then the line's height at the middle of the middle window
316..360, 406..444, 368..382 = 0.05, 113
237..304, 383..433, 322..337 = 0.01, 111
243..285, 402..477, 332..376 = -0.03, 110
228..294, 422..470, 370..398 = -0.01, 110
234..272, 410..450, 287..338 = 0.01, 110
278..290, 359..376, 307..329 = 0.02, 111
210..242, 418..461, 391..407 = -0.01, 110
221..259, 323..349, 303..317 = 0.01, 111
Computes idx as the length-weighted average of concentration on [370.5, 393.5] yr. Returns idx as 110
